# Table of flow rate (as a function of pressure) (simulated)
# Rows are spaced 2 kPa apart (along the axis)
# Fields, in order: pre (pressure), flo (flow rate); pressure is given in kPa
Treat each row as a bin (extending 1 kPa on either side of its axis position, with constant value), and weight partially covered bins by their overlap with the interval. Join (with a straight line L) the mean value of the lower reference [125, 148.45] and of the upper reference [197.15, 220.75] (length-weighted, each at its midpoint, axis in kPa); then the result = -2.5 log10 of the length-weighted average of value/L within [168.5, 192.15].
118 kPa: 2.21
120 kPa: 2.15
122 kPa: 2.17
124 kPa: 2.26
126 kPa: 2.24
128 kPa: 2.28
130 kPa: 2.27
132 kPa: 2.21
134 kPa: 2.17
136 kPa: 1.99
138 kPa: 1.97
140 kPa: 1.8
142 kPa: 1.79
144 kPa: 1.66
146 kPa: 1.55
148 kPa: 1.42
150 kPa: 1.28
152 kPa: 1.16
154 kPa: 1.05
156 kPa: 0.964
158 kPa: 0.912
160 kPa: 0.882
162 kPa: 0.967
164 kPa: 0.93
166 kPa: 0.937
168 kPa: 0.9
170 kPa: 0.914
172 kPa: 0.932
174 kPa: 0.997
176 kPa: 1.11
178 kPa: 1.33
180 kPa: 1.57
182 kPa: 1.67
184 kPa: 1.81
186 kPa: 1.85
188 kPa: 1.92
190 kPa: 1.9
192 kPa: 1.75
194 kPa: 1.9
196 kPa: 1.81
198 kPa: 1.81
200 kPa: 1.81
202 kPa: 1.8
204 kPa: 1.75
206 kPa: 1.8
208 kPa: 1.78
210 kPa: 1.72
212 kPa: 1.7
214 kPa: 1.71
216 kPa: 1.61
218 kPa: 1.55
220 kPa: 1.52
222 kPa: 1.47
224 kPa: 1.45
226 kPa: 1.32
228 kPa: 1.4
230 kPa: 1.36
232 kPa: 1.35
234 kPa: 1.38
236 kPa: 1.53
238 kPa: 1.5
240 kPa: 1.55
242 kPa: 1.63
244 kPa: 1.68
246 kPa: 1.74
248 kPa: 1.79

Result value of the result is 0.232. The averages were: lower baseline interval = 1.96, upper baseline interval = 1.71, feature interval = 1.46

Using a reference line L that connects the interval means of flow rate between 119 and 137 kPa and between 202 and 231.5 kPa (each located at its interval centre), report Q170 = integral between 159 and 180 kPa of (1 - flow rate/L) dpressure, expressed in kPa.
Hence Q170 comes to 9.77 kPa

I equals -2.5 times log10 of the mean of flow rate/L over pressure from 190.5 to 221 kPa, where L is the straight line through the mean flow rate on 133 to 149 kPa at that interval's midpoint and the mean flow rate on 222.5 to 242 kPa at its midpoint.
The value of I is -0.129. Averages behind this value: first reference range 1.79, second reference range 1.44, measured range 1.74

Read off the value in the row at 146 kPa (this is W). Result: 1.55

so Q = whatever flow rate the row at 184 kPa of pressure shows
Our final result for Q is 1.81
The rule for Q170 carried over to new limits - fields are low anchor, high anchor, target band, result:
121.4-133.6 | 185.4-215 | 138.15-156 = 5.6 kPa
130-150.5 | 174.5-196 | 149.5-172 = 9.9 kPa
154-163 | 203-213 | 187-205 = -3.2 kPa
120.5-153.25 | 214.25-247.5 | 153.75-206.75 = 8.9 kPa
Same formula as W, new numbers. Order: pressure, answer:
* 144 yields 1.66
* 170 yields 0.914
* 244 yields 1.68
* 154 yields 1.05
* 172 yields 0.932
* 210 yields 1.72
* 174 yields 0.997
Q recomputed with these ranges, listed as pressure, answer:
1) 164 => 0.93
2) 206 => 1.8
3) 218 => 1.55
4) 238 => 1.5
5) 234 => 1.38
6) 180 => 1.57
